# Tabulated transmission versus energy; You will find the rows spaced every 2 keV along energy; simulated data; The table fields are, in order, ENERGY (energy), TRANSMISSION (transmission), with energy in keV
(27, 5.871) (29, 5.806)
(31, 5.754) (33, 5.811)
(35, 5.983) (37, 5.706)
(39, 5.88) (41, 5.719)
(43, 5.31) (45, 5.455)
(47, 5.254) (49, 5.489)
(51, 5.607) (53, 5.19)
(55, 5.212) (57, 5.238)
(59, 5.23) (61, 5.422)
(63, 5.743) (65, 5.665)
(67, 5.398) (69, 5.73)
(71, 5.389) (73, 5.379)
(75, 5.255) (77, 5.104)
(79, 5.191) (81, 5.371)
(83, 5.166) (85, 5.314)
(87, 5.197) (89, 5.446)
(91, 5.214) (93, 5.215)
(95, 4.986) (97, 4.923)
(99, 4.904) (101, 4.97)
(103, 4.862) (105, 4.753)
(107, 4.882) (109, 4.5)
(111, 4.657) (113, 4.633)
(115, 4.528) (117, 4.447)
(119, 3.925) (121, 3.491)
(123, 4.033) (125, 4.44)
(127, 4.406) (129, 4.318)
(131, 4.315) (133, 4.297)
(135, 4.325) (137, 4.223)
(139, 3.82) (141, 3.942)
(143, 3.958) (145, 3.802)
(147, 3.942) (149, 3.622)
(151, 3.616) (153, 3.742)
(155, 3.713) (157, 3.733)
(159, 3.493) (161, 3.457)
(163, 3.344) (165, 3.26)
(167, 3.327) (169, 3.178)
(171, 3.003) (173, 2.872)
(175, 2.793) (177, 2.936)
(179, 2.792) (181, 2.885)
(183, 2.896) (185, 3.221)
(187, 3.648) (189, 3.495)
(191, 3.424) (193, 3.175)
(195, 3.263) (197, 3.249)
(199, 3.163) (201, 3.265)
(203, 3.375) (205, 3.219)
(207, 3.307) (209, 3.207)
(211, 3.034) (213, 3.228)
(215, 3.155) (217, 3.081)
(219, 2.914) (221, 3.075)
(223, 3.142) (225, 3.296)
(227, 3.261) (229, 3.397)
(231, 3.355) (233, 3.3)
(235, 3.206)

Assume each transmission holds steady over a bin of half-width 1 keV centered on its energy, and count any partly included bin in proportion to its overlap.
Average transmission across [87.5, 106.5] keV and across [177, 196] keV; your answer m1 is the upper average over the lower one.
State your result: 0.6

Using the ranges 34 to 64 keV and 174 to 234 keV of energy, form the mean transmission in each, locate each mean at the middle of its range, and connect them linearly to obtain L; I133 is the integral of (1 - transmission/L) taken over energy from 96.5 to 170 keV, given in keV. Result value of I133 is 2.7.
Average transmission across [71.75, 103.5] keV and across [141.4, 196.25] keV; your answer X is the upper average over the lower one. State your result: 0.65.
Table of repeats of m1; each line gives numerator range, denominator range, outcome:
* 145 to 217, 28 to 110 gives 0.62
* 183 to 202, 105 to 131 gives 0.76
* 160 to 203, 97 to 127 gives 0.70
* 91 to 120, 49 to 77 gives 0.88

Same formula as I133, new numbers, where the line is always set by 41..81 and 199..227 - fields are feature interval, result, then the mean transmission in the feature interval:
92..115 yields -0.3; 4.83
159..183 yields 4.5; 3.09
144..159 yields 1.3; 3.72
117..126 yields 1.0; 4.03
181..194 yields 1.0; 3.28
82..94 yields -0.6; 5.26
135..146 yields 0.7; 3.98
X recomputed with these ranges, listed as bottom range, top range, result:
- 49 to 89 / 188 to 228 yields 0.60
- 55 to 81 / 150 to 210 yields 0.61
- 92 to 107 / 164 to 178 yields 0.62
